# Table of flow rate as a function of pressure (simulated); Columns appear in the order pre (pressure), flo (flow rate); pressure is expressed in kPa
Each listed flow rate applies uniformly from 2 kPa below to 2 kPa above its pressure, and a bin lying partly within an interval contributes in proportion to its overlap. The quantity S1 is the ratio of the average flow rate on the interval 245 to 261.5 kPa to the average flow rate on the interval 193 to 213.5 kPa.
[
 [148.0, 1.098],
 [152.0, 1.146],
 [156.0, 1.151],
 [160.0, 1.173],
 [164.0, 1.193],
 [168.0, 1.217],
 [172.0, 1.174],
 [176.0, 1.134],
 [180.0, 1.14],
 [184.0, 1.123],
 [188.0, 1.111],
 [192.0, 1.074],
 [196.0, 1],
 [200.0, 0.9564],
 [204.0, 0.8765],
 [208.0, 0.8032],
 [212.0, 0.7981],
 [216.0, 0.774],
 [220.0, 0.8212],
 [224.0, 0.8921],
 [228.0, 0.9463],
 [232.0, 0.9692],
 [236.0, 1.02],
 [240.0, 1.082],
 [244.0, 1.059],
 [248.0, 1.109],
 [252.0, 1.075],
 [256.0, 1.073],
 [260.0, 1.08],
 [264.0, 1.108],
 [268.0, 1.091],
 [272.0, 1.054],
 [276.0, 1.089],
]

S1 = 1.21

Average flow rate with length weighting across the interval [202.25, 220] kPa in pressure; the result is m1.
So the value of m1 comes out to 0.813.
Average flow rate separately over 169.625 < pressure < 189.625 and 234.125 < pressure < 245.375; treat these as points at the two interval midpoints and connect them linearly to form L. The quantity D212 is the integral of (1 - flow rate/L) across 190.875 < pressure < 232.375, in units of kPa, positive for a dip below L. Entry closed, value 7.55 kPa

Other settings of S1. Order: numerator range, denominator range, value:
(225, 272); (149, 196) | 0.92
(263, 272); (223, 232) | 1.17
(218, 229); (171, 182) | 0.77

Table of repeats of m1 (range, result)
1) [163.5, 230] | 0.998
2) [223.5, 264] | 1.04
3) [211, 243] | 0.921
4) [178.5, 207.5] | 1.03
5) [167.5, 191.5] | 1.14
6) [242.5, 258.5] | 1.08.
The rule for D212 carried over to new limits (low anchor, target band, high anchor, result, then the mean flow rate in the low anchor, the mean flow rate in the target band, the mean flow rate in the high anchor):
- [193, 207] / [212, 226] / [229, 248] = 2.3 kPa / 0.943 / 0.825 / 1.04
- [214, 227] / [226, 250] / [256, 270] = -2.3 kPa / 0.838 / 1.03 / 1.09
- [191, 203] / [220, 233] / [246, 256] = 1.6 kPa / 0.994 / 0.916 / 1.09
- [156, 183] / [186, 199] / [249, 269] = 1.1 kPa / 1.17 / 1.05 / 1.09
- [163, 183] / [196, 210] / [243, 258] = 2.9 kPa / 1.17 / 0.896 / 1.08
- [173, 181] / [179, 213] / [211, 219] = -0.7 kPa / 1.14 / 0.988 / 0.789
